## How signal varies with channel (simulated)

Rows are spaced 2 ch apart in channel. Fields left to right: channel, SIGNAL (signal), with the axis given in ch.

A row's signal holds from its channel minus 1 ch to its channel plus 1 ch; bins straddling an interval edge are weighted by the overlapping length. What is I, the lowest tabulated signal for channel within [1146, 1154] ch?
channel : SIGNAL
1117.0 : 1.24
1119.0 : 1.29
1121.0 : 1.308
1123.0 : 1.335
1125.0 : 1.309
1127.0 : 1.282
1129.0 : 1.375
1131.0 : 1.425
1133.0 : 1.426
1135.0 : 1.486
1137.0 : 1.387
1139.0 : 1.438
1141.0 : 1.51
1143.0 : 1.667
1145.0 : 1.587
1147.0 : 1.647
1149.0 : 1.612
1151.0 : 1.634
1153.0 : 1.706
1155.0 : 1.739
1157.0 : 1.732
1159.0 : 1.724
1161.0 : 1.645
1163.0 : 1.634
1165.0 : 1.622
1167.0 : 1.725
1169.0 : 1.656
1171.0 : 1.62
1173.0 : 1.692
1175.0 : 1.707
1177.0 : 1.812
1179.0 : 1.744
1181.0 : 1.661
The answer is 1.612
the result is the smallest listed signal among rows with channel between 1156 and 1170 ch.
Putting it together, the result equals 1.622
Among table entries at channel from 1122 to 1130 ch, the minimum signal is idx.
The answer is 1.282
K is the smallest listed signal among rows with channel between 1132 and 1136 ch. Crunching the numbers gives 1.426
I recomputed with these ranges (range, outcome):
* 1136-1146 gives 1.387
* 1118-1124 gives 1.29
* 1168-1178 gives 1.62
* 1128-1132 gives 1.375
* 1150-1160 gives 1.634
